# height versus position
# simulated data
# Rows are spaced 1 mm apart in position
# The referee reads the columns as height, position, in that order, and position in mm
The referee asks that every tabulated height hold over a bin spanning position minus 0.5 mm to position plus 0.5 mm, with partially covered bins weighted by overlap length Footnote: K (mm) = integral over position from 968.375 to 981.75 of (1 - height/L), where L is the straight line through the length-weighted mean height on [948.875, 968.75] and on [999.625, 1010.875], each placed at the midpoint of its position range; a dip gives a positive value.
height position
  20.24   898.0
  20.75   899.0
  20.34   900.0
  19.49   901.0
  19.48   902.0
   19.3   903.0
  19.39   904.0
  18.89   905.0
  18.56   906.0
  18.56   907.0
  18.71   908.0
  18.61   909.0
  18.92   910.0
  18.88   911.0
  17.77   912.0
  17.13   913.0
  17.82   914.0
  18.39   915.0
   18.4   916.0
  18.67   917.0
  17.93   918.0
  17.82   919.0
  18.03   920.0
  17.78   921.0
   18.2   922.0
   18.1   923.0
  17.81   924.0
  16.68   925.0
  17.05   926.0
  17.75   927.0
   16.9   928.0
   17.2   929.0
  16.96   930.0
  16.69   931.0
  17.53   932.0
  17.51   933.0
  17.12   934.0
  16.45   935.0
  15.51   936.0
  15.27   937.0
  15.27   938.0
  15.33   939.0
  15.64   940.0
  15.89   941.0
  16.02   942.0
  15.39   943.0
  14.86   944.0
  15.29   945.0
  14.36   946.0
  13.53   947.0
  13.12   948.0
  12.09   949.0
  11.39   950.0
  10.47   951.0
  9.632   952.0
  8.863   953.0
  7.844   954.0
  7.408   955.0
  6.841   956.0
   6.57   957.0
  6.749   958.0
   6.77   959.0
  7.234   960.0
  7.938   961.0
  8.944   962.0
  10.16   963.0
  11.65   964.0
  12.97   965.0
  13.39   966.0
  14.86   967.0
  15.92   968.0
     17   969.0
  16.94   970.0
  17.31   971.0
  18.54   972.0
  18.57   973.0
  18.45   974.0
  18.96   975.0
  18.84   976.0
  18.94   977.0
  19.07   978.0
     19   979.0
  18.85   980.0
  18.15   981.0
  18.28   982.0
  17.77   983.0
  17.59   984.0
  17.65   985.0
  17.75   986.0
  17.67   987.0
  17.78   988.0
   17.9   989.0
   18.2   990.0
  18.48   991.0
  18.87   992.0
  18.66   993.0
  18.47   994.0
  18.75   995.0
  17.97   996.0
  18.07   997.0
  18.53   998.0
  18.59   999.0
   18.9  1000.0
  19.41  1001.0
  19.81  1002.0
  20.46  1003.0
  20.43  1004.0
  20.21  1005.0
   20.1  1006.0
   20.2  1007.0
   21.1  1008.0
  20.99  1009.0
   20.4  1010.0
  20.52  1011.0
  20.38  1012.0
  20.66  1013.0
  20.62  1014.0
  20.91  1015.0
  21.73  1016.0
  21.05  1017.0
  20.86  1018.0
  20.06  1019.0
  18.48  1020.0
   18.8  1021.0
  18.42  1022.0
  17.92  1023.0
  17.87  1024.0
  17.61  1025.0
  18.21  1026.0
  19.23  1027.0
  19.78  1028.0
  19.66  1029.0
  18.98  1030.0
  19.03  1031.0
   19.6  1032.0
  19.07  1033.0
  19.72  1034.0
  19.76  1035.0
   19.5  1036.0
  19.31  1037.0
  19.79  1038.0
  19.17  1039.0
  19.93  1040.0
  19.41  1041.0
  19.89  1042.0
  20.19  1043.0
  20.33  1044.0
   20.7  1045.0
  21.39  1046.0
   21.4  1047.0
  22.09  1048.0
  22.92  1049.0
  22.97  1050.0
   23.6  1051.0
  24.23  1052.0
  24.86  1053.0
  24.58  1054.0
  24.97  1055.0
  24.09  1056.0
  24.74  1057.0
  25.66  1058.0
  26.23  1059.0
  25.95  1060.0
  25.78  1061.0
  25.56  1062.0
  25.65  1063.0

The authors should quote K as -4.8 mm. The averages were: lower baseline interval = 9.93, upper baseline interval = 20.2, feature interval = 18.3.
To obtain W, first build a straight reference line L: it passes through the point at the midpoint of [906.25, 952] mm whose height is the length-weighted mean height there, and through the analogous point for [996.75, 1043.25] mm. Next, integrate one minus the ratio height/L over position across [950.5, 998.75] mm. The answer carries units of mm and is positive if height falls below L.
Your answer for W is 8.33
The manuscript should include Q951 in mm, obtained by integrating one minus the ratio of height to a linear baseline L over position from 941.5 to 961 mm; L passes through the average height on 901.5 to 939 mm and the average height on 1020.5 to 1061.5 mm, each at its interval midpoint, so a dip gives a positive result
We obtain 8.3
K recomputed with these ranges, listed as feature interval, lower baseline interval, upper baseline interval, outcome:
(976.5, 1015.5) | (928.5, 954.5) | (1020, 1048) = -3.87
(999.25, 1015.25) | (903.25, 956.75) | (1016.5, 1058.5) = -0.77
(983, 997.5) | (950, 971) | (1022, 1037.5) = -4.01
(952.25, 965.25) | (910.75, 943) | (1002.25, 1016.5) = 7.10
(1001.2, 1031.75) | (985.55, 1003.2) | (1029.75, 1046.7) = -1.04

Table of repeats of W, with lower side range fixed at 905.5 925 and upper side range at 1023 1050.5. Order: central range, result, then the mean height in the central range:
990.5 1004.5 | 0.3 mm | 19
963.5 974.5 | 1.7 mm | 16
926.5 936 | 0.7 mm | 17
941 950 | 2.1 mm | 14.3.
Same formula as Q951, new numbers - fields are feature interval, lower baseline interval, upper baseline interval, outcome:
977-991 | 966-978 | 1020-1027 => -0.4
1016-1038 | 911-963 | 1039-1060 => 1.9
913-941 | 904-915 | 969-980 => 1.9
